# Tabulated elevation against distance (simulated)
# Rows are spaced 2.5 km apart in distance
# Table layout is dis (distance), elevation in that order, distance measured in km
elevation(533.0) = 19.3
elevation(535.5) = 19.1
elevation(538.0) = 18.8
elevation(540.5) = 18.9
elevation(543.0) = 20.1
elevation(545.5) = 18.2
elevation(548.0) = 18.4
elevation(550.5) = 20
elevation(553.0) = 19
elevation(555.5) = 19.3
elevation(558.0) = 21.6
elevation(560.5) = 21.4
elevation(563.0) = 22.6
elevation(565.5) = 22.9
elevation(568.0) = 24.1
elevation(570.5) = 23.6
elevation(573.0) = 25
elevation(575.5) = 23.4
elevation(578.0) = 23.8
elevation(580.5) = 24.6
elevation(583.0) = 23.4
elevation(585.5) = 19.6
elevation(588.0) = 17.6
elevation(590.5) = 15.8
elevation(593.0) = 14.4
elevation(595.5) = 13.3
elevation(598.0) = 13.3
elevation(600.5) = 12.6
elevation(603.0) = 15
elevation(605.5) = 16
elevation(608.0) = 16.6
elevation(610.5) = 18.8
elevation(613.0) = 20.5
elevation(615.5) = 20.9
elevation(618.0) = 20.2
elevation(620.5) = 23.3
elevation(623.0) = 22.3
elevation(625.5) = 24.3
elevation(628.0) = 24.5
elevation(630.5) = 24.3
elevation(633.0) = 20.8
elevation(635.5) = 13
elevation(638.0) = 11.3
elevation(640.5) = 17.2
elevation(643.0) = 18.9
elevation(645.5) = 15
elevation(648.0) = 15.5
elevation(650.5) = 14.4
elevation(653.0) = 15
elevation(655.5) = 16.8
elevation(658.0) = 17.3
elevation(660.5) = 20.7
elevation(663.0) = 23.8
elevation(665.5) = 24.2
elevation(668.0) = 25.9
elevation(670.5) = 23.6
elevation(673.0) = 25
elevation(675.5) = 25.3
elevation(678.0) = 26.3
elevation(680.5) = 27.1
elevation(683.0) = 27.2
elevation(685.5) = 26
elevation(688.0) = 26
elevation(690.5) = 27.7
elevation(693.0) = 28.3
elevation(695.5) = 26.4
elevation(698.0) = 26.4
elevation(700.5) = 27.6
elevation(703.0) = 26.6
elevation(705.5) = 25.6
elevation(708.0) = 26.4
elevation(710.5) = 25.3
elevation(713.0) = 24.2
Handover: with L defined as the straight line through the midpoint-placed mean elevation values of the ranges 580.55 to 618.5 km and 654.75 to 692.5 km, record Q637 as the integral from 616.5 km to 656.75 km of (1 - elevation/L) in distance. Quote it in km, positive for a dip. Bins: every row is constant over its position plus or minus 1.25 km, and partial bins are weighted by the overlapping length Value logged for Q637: 4.1 km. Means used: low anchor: 17.4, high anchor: 24.4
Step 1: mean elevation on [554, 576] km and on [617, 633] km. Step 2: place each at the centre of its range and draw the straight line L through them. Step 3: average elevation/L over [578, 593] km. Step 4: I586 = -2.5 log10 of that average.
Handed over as 0.14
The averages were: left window 22.6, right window 23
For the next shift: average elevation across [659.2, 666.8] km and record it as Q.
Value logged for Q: 22.9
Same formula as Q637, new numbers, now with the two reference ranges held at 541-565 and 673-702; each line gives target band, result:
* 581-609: 7.3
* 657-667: 1.5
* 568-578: -1.4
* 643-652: 3.4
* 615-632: 0.5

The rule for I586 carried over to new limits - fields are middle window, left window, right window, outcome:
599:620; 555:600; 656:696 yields 0.23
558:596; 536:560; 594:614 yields -0.21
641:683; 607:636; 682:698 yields 0.17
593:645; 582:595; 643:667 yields -0.01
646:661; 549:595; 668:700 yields 0.46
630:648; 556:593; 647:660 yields 0.02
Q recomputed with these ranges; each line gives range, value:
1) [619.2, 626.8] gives 23.3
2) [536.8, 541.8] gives 18.9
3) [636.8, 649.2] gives 15.6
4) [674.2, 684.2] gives 26.5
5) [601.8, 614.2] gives 17.4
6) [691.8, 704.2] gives 27.1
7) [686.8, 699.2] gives 27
